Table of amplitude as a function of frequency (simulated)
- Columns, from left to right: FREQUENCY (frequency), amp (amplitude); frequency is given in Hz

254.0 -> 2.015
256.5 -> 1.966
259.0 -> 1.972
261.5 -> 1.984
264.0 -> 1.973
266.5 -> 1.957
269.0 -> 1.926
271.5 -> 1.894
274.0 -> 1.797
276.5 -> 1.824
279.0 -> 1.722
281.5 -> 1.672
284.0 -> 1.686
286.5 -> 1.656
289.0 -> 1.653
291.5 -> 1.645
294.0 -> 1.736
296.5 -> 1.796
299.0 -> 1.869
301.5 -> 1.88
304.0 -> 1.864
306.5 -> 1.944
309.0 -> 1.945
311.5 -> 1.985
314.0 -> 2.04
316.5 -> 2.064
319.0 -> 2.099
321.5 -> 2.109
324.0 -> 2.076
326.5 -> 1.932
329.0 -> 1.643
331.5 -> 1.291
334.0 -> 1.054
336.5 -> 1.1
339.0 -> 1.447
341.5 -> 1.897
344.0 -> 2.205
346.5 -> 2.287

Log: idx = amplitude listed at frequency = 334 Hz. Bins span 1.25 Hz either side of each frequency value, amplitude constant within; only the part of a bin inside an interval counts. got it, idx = 1.054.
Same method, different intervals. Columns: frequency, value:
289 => 1.653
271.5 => 1.894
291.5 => 1.645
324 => 2.076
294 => 1.736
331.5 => 1.291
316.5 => 2.064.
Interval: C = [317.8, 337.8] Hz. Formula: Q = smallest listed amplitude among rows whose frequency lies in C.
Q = 1.054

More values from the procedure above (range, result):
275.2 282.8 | 1.672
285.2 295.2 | 1.645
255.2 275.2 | 1.797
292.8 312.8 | 1.736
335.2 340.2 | 1.1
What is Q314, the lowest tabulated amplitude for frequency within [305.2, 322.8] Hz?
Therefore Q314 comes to 1.944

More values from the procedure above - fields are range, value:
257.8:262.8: 1.972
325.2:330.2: 1.643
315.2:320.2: 2.064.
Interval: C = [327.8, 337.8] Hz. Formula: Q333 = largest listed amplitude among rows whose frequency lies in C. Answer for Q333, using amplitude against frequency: 1.643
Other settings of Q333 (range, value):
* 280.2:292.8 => 1.686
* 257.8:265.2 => 1.984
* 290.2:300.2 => 1.869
